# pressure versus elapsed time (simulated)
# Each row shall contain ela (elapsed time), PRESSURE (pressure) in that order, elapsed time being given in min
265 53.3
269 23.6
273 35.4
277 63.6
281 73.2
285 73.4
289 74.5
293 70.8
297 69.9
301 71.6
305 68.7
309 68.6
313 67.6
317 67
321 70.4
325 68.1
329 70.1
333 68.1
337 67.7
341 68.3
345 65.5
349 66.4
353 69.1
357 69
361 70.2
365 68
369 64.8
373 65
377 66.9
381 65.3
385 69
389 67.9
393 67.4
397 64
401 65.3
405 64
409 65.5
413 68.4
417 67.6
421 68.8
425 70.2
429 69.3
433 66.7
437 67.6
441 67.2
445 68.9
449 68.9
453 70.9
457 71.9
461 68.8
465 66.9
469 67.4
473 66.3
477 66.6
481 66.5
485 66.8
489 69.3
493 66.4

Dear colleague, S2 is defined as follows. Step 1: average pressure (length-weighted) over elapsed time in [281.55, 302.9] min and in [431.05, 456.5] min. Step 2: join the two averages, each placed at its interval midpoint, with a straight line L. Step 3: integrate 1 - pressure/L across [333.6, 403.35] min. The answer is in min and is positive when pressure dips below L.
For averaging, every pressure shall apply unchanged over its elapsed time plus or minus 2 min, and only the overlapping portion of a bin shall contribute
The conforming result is 3.3 min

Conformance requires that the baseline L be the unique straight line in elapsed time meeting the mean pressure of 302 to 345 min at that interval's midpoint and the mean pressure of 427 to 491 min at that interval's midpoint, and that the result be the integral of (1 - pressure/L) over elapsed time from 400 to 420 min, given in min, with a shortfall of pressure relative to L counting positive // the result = 0.6 min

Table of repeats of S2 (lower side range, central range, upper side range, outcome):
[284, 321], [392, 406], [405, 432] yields 0.7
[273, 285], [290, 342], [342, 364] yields -2.6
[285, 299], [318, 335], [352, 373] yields 0.2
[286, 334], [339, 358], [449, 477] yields 0.5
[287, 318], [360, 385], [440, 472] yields 1.0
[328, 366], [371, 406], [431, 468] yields 1.1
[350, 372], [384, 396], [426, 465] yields 0.1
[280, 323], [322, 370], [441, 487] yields 1.2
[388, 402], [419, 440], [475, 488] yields -0.7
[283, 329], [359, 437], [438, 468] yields 2.6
